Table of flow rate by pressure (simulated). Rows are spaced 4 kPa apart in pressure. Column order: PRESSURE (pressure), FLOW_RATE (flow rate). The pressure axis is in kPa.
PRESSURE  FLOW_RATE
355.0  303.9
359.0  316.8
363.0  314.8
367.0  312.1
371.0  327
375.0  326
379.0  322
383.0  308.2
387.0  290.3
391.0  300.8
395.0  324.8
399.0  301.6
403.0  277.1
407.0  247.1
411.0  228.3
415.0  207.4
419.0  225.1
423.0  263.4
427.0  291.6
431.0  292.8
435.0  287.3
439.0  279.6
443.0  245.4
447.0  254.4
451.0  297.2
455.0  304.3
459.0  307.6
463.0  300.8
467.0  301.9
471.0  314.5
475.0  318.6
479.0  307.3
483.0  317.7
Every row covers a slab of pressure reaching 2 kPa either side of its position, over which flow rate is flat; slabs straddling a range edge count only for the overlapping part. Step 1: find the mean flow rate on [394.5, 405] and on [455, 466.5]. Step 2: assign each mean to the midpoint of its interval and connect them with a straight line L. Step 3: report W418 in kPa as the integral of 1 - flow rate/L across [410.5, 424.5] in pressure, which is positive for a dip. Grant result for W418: 3.2 kPa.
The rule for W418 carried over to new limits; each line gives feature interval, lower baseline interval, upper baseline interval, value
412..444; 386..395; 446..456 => 3.43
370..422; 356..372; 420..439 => 2.98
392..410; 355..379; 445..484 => 1.59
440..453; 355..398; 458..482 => 1.82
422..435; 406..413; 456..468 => -1.20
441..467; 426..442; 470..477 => 1.31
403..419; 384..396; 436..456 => 3.27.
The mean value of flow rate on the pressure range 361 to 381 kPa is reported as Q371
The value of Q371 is 320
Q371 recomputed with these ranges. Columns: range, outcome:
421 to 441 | 283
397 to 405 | 289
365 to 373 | 320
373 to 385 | 319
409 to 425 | 231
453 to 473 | 306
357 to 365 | 316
